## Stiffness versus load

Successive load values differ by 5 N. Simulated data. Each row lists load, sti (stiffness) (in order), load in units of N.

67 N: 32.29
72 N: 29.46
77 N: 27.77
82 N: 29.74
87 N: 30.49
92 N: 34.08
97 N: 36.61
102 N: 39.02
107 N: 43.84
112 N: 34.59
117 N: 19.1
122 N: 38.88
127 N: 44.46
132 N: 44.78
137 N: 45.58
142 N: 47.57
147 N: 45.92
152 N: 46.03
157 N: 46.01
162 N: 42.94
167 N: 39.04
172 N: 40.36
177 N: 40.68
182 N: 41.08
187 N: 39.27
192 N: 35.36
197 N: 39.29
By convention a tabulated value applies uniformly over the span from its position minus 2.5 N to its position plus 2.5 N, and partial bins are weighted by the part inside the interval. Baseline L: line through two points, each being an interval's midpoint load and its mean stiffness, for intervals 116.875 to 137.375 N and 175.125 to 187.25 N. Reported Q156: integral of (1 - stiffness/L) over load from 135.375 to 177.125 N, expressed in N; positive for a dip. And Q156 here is -3.7 N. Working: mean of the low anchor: 40.1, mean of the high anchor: 40.5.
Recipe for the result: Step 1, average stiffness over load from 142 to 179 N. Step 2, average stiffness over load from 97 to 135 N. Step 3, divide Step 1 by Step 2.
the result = 1.1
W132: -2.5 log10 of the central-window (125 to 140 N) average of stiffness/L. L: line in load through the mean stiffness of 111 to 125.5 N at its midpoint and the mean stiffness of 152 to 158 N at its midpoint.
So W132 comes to -0.21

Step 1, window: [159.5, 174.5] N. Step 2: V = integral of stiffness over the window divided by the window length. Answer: 40.8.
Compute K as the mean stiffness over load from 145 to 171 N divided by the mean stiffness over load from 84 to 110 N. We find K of 1.2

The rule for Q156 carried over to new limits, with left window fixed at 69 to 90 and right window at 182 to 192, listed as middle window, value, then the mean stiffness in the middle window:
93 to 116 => -3.86 N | 37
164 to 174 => -0.71 N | 39.8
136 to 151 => -4.88 N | 46.4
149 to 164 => -3.73 N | 45.1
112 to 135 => -2.30 N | 36.8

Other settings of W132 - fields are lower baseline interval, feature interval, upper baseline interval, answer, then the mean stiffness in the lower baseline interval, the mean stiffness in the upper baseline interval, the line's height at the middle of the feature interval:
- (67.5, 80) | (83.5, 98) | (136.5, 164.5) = -0.01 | 29.2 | 45.7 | 32.9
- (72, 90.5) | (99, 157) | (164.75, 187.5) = -0.18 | 29.6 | 40.2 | 34.8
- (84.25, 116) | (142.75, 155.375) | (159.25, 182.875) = -0.18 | 35.6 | 40.9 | 39.2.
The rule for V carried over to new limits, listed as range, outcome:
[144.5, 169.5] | 44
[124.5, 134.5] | 44.6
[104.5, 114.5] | 39.2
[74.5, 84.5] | 28.8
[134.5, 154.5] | 46.3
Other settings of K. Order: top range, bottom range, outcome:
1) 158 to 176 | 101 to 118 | 1.18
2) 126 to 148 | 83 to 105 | 1.31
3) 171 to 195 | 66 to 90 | 1.31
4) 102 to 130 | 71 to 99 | 1.17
